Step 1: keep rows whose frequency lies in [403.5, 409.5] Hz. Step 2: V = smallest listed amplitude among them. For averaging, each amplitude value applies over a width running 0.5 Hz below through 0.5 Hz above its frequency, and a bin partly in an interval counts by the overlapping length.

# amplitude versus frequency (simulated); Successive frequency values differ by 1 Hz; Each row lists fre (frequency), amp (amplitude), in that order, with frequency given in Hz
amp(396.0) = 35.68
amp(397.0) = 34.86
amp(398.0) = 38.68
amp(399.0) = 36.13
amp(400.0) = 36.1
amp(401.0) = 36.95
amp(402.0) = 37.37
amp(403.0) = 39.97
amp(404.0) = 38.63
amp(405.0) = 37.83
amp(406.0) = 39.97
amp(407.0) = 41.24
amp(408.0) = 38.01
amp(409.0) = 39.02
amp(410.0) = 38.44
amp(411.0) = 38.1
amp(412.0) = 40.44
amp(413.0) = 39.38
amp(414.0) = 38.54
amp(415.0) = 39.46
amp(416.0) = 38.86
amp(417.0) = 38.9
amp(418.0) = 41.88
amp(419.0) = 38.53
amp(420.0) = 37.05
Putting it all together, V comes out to 37.83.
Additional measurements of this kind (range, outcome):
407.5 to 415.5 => 38.01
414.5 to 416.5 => 38.86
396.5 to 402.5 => 34.86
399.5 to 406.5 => 36.1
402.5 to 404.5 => 38.63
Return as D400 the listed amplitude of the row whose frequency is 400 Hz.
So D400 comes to 36.1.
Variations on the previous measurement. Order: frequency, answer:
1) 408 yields 38.01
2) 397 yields 34.86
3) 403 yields 39.97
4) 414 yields 38.54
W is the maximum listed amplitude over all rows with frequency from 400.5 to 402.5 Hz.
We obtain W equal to 37.37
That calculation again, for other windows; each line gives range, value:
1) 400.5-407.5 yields 41.24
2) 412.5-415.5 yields 39.46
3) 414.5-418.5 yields 41.88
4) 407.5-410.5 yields 39.02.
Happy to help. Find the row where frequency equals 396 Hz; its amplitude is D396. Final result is 35.68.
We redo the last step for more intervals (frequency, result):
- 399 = 36.13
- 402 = 37.37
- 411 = 38.1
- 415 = 39.46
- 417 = 38.9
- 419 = 38.53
